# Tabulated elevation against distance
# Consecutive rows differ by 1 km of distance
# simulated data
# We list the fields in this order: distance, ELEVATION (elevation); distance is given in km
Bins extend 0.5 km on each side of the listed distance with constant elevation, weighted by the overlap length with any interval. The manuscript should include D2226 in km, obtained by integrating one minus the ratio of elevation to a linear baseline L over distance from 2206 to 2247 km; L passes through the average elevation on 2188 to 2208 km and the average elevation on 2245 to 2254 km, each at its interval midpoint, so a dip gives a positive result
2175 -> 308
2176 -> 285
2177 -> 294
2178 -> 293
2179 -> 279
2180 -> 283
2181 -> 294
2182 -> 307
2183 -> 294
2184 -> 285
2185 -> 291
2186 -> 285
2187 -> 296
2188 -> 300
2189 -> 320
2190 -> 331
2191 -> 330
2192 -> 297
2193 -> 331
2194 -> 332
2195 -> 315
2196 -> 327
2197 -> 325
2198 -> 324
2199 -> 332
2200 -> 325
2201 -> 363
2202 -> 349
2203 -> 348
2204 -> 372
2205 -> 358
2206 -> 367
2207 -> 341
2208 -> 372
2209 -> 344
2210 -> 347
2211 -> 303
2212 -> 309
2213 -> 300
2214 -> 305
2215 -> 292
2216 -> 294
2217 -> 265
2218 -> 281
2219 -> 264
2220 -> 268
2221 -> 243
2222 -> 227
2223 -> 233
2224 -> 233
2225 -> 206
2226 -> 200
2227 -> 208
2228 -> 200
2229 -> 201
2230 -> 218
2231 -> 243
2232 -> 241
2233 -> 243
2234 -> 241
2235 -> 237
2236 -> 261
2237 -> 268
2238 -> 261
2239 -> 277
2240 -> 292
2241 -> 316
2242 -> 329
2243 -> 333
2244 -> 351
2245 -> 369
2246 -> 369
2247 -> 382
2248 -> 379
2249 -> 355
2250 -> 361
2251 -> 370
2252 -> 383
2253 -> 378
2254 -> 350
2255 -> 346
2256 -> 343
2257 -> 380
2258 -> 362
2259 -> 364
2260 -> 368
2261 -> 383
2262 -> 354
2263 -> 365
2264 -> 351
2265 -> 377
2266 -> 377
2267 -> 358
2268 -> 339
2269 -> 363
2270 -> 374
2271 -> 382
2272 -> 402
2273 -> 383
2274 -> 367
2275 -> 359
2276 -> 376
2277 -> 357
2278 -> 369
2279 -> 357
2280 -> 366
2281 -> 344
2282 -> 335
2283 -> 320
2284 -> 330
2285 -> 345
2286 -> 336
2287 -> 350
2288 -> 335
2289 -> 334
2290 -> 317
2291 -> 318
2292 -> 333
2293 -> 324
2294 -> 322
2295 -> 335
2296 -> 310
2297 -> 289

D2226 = 8.7 km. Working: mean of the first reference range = 336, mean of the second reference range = 371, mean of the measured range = 280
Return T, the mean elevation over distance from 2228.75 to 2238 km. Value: 241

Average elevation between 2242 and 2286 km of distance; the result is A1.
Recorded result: 362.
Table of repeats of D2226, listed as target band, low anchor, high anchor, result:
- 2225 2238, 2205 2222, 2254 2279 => 3.8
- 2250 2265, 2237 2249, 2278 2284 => -1.3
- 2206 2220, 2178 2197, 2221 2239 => -2.5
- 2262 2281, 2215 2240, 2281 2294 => -3.6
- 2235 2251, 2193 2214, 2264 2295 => 0.9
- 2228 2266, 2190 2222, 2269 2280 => 3.1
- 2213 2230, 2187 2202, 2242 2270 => 4.8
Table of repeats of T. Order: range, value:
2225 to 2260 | 306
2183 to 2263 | 310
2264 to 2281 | 368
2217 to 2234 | 233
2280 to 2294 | 333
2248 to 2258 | 364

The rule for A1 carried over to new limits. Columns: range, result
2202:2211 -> 353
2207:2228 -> 274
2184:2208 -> 329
